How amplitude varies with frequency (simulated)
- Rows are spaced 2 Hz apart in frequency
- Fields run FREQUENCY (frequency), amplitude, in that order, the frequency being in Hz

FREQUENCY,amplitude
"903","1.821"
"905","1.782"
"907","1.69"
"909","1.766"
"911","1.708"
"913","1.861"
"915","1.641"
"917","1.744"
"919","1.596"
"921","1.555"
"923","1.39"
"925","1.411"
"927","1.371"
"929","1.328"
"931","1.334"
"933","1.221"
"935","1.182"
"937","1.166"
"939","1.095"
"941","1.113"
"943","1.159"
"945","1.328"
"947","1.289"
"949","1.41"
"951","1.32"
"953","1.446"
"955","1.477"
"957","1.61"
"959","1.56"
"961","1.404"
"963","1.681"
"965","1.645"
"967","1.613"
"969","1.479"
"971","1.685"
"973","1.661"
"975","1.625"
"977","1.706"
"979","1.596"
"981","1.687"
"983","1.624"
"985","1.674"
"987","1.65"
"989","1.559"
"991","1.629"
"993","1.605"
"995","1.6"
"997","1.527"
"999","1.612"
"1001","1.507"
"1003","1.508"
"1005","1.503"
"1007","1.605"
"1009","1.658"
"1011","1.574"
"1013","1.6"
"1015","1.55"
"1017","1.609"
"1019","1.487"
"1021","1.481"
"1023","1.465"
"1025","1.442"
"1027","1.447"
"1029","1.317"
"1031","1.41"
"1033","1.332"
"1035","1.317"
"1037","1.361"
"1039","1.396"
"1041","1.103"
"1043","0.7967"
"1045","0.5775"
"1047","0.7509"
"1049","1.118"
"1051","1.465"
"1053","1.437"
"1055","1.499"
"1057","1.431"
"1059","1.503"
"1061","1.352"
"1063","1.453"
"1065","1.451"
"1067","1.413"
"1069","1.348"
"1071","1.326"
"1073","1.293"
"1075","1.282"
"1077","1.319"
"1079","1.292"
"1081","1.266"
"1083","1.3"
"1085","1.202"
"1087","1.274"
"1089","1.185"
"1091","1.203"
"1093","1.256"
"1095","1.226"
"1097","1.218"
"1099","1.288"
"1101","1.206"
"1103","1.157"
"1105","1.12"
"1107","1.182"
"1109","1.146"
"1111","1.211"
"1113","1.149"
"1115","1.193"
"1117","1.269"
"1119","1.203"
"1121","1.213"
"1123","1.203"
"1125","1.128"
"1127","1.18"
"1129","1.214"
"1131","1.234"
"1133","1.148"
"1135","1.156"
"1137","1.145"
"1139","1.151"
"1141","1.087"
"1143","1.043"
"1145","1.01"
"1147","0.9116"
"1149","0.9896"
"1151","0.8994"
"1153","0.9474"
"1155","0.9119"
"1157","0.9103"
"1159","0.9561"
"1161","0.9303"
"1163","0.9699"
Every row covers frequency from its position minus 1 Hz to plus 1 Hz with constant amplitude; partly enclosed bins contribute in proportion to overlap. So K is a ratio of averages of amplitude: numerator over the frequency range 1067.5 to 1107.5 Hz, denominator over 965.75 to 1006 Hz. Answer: 0.78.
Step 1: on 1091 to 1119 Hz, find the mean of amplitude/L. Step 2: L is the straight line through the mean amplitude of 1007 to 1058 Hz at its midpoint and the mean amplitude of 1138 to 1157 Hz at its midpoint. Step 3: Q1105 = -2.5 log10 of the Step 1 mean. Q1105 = -0.07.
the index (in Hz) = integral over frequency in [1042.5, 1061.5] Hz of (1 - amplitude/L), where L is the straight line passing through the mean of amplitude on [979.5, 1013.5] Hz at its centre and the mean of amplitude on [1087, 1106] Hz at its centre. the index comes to 2.4 Hz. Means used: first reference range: 1.6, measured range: 1.2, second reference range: 1.21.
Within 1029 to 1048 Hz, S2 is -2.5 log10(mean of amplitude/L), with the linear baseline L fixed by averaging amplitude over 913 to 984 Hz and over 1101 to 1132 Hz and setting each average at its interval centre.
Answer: 0.17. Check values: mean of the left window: 1.47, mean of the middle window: 1.13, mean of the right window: 1.19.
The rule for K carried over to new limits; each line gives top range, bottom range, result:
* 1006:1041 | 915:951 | 1.09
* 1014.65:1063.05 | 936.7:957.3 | 1.01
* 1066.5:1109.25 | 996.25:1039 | 0.84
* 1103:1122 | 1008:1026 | 0.77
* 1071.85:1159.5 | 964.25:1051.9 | 0.79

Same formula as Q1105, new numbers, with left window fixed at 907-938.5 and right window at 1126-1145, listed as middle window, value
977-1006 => -0.16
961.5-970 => -0.13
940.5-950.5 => 0.14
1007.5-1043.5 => -0.08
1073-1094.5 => -0.03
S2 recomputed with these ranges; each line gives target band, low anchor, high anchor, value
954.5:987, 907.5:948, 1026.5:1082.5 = -0.17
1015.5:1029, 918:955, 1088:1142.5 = -0.18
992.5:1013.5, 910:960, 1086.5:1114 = -0.18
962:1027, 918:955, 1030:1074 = -0.22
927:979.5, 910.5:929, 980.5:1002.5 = 0.12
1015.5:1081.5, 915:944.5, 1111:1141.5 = -0.06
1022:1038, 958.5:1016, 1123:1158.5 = 0.05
